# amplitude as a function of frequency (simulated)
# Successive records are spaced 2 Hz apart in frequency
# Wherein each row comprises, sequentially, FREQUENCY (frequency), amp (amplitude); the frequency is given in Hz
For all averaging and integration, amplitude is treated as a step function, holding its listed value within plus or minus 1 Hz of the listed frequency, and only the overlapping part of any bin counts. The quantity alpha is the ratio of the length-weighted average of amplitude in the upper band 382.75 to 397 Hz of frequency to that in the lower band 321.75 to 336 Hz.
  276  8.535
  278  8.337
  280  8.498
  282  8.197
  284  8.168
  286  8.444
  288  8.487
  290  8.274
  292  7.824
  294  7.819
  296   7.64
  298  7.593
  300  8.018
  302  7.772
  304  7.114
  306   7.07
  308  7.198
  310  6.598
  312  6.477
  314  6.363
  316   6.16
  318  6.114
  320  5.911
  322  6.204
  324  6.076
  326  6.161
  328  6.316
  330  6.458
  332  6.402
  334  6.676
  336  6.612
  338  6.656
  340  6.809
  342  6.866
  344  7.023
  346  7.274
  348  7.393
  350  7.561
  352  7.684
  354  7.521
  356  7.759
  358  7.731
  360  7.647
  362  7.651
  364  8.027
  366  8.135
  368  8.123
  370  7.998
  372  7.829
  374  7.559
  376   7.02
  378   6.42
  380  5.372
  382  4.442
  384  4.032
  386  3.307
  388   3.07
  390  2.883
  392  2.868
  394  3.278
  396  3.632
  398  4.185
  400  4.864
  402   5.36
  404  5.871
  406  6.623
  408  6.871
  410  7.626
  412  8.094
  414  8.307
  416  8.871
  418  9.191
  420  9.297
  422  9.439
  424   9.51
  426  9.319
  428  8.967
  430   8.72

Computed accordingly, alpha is 0.52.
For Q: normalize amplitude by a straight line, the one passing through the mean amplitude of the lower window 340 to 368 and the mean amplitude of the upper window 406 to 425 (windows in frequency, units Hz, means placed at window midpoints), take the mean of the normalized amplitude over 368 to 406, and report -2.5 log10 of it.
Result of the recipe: 0.49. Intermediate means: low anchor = 7.55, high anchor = 8.48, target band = 5.12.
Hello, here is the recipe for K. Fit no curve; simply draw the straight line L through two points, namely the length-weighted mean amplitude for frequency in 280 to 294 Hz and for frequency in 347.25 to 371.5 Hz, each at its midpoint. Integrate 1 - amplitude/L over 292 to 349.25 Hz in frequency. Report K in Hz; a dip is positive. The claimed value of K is 8.4 Hz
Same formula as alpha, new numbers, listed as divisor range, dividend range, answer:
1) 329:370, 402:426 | 1.11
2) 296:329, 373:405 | 0.69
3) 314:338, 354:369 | 1.25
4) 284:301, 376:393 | 0.53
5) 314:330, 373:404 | 0.74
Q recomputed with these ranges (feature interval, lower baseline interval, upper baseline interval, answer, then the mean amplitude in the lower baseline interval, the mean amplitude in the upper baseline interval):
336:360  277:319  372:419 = -0.11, 7.53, 5.69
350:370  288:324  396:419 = -0.13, 7.08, 6.75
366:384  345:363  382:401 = -0.24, 7.58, 3.61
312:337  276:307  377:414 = 0.12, 7.97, 5.02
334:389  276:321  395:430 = 0.10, 7.48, 7.45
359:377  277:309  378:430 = -0.15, 7.9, 6.26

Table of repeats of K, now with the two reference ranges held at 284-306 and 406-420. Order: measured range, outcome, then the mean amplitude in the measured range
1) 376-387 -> 4.3 Hz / 4.92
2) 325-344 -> 3.3 Hz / 6.58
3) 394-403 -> 4.1 Hz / 4.37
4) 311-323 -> 2.6 Hz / 6.2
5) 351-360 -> 0.4 Hz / 7.67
